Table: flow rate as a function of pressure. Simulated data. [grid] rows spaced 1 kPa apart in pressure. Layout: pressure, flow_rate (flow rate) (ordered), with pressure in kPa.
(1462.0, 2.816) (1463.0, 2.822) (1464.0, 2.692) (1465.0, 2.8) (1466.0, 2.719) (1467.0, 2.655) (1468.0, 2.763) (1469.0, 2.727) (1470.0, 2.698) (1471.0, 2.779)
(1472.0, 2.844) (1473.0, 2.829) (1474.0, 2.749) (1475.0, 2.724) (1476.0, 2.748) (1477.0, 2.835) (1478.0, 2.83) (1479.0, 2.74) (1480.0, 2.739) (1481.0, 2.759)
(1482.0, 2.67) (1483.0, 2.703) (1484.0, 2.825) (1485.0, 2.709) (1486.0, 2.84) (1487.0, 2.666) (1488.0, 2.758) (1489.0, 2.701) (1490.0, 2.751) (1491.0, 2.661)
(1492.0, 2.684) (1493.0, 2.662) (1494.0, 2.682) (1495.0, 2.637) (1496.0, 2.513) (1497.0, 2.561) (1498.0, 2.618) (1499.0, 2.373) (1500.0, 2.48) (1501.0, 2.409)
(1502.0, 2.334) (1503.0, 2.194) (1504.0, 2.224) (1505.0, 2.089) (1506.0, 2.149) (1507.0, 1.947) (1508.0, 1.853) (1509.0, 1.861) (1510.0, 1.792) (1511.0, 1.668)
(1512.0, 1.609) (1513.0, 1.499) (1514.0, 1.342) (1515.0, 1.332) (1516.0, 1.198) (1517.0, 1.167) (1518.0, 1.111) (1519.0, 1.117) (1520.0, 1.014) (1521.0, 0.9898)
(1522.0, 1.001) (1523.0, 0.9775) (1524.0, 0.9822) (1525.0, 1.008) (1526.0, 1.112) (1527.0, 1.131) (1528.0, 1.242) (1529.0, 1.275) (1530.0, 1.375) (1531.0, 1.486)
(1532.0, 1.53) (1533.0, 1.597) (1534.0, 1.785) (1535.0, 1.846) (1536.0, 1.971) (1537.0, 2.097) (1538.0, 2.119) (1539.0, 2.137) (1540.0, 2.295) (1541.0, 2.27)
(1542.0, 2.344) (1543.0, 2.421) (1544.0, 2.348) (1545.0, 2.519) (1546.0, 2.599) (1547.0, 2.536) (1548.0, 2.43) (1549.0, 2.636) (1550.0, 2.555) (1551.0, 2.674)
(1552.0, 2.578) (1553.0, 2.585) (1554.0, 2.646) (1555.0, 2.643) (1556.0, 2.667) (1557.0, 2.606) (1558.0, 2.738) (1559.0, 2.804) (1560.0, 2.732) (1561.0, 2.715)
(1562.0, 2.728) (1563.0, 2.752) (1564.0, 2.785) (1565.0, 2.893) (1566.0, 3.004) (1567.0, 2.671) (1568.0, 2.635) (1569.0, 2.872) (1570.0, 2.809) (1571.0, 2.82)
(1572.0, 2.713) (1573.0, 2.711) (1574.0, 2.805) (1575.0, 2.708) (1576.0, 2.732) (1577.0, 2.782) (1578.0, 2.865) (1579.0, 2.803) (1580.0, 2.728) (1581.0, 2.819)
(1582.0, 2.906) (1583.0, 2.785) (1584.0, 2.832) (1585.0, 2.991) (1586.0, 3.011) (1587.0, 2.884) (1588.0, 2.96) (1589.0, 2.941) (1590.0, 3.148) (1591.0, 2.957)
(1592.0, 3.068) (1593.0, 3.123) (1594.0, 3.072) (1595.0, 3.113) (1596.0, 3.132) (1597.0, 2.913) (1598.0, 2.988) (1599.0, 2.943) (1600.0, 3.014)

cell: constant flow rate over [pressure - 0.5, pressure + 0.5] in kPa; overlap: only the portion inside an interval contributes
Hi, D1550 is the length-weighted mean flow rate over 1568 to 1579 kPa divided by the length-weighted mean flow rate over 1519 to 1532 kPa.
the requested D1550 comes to 2.42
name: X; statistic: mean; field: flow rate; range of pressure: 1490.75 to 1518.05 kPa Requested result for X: 2.07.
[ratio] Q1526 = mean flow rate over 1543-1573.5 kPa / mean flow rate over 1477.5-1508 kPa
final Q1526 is 1.05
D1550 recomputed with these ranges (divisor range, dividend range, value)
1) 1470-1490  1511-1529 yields 0.43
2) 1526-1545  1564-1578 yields 1.51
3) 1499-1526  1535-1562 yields 1.55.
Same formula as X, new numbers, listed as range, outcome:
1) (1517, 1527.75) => 1.05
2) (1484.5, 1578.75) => 2.21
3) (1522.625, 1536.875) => 1.4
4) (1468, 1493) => 2.75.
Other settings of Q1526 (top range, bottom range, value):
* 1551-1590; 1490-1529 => 1.55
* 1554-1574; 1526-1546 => 1.46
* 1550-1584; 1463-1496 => 1.00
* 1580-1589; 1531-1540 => 1.53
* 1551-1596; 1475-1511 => 1.13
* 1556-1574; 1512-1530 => 2.37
